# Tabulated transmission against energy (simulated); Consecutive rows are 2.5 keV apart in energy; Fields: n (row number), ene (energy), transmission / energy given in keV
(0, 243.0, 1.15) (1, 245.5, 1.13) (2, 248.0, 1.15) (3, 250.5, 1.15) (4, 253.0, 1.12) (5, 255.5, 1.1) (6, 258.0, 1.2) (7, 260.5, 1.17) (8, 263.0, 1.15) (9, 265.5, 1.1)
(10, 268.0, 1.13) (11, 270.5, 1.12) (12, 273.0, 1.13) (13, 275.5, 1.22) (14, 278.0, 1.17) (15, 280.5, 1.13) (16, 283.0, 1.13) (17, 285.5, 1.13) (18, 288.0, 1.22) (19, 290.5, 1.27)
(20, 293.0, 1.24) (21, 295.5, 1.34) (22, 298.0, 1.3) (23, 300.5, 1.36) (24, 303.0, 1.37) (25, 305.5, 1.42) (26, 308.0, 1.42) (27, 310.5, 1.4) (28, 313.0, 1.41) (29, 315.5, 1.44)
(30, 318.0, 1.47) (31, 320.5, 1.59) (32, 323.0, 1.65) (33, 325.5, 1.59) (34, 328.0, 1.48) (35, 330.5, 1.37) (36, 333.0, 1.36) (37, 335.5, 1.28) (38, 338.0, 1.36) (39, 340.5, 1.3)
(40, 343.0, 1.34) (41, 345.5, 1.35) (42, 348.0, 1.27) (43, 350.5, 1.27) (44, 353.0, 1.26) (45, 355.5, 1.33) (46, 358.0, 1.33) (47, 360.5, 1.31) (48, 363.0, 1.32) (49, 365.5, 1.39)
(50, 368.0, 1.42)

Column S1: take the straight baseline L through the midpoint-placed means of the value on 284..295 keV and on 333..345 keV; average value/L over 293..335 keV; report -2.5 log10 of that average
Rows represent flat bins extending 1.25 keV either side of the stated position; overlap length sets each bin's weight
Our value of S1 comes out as -0.12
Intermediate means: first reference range 1.22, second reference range 1.33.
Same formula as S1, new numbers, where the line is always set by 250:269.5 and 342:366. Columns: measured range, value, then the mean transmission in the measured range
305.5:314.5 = -0.15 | 1.41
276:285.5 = 0.03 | 1.15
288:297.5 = -0.07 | 1.28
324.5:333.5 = -0.15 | 1.45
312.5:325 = -0.21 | 1.52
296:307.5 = -0.12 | 1.36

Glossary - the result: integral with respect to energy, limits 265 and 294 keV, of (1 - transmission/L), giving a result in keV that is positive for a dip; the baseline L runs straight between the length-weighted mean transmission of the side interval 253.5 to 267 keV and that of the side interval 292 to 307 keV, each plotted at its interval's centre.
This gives 1.70 keV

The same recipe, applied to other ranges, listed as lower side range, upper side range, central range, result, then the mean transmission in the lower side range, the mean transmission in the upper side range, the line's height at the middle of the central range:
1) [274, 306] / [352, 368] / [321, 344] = -2.2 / 1.25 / 1.33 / 1.3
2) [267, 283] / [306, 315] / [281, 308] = 0.3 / 1.15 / 1.41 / 1.29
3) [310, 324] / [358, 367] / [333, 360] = 1.6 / 1.5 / 1.34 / 1.4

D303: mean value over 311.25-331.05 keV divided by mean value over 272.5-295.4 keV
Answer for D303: 1.26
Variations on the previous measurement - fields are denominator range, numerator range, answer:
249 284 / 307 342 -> 1.26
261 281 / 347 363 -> 1.13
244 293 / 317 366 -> 1.19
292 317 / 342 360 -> 0.95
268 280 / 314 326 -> 1.34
